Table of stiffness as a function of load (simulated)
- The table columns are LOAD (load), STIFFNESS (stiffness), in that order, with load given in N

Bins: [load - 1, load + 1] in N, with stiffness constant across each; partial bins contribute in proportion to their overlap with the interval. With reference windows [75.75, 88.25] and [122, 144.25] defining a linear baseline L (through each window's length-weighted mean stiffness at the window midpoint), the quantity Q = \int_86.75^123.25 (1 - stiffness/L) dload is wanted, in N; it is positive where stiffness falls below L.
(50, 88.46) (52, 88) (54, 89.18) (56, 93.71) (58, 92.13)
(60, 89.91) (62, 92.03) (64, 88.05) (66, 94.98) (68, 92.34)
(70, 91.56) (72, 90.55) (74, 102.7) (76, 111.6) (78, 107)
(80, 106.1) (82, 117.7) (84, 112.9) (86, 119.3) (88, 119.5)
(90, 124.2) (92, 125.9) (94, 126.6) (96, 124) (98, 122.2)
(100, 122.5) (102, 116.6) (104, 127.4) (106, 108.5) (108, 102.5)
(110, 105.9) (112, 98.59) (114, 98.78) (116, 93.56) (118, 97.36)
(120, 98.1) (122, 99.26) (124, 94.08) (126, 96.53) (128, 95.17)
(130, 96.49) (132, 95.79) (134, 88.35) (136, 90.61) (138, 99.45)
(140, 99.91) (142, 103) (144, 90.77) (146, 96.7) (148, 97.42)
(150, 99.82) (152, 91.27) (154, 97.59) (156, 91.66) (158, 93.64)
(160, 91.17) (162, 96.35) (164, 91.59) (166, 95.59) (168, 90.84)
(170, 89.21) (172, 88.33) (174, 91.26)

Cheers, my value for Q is -2.1 N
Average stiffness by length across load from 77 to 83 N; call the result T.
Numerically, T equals 110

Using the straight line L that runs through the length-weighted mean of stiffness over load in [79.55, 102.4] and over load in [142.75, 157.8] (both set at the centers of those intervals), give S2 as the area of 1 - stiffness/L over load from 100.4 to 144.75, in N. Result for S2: 2.8 N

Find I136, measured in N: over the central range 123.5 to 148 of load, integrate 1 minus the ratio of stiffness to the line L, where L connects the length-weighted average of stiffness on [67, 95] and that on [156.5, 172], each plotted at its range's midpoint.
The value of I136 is 0.7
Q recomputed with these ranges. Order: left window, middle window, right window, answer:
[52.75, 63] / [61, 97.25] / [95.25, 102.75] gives -0.35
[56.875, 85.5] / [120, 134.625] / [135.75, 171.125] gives 0.14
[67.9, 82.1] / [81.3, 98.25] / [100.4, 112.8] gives -2.43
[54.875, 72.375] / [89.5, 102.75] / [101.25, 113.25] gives -2.31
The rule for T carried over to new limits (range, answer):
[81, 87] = 117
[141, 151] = 97.5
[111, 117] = 97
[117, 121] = 97.7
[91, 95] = 126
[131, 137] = 91.6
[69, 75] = 94.9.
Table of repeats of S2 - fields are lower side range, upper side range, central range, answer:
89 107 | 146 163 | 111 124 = 1.8 N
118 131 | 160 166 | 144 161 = 0.0 N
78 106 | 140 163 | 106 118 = 1.2 N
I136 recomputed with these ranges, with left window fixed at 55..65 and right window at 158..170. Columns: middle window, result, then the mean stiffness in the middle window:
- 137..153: -0.8 N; 97.3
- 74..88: -3.2 N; 112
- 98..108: -2.8 N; 117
